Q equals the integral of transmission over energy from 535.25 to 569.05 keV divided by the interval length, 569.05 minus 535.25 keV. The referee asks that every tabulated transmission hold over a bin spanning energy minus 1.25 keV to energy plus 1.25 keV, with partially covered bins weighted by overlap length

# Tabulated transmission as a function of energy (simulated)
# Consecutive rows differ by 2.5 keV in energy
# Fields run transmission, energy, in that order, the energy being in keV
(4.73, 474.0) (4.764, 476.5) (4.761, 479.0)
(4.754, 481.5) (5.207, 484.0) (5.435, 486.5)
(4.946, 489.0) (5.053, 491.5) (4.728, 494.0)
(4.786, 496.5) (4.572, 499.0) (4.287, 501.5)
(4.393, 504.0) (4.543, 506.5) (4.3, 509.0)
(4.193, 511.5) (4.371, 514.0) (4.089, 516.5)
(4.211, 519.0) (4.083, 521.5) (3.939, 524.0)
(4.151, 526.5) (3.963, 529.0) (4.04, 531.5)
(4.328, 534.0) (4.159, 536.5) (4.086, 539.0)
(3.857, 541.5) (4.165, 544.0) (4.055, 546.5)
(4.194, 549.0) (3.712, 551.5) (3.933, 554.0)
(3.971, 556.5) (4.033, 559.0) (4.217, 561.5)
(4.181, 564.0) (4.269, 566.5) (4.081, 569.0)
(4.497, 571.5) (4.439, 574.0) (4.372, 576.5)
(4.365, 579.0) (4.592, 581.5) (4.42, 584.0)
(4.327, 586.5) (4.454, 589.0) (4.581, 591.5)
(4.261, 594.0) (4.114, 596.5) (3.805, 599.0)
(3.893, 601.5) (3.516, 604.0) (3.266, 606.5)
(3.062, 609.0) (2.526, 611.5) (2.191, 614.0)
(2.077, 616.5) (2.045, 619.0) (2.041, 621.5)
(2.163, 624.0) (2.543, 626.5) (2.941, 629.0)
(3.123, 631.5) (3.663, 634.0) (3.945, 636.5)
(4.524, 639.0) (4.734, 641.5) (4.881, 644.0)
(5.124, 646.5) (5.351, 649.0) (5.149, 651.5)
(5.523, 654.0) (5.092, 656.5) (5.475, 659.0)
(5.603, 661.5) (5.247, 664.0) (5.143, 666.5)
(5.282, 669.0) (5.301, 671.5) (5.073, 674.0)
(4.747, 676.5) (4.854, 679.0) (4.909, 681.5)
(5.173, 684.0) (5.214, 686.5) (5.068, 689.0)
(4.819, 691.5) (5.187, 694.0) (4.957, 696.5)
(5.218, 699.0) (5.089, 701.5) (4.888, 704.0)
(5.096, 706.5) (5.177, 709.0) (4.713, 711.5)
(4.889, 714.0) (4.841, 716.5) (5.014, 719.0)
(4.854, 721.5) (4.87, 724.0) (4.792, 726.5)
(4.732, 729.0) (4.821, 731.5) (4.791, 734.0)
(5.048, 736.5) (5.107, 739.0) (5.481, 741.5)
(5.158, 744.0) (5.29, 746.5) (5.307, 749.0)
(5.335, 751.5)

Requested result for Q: 4.06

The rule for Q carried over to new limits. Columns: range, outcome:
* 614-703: 4.46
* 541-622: 3.82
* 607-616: 2.61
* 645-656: 5.26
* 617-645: 3.28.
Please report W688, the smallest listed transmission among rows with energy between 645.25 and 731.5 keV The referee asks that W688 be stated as 4.713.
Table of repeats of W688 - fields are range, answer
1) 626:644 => 2.543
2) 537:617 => 2.077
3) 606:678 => 2.041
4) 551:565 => 3.712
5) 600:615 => 2.191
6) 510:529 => 3.939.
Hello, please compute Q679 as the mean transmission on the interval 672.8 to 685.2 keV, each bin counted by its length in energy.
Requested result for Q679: 4.95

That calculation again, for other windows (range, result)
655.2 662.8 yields 5.39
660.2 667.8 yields 5.33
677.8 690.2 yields 5.04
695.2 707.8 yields 5.05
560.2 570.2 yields 4.19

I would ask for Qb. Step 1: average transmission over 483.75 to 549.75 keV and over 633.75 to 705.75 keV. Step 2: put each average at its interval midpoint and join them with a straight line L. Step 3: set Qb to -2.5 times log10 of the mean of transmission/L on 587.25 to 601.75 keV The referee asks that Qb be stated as 0.12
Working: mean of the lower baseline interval 4.36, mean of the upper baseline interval 5.03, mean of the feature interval 4.21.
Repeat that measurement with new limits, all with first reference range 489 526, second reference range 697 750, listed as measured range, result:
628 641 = 0.27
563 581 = 0.06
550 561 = 0.15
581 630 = 0.37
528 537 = 0.09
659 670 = -0.11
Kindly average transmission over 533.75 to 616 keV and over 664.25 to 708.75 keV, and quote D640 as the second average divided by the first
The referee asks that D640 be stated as 1.3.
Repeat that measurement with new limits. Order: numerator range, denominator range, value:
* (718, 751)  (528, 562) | 1.24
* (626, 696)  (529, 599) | 1.14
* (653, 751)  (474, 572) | 1.17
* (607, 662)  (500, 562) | 0.91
